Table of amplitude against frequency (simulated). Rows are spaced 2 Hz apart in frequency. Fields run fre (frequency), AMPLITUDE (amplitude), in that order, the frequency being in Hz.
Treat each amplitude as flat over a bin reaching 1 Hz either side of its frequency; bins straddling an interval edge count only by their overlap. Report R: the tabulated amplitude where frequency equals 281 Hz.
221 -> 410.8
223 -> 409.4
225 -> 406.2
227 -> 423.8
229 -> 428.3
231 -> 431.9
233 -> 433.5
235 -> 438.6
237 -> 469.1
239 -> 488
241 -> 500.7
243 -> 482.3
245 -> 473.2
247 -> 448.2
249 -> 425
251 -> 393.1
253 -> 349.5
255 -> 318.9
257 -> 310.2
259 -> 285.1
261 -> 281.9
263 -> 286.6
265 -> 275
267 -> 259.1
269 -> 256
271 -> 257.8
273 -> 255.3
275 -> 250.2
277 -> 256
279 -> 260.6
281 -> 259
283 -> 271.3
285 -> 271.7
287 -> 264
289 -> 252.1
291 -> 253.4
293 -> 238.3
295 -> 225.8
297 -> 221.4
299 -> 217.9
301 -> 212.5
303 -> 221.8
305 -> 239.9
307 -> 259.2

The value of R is 259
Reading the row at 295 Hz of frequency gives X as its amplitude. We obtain 225.8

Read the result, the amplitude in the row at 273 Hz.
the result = 255.3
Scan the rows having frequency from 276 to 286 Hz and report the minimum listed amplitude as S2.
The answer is 256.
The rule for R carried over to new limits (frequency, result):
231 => 431.9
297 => 221.4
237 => 469.1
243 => 482.3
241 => 500.7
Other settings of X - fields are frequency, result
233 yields 433.5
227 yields 423.8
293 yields 238.3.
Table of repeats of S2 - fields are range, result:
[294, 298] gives 221.4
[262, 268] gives 259.1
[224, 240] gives 406.2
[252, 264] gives 281.9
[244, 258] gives 310.2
